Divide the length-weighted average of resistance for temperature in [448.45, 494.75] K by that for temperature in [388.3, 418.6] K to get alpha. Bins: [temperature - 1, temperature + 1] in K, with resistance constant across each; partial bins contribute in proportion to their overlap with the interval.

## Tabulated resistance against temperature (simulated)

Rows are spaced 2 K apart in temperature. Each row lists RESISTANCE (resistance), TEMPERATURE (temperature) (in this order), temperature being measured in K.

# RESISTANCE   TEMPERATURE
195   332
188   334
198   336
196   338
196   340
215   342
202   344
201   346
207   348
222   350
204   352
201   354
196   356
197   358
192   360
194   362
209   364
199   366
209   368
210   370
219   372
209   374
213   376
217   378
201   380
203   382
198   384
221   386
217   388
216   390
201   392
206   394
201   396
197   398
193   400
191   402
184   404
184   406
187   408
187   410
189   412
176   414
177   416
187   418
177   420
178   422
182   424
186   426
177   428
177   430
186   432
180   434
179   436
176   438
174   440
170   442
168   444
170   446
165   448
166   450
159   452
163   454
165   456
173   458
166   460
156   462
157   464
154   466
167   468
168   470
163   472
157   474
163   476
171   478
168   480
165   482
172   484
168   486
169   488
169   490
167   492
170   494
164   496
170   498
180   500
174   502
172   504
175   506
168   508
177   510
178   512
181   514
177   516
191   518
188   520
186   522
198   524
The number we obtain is 0.9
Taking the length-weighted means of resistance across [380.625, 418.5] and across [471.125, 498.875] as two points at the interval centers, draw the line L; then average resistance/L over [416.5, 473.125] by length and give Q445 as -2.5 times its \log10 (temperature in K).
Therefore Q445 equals 0.06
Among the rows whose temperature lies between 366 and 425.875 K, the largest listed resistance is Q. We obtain 221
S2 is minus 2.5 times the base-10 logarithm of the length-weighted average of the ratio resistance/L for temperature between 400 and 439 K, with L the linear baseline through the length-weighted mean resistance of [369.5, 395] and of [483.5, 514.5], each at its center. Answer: 0.09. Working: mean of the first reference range 210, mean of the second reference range 172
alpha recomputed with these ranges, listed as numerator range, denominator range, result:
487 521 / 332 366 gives 0.87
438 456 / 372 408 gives 0.82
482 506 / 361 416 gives 0.85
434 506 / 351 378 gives 0.82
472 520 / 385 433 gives 0.90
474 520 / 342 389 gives 0.83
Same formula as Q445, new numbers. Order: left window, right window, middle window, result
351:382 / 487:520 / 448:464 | 0.13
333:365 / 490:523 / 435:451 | 0.09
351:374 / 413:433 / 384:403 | -0.07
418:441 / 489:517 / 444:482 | 0.08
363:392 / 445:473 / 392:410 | 0.02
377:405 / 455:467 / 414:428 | 0.03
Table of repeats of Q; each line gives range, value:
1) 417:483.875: 187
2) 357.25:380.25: 219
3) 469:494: 172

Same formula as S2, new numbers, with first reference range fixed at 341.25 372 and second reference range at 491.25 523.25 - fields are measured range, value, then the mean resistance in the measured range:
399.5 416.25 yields 0.05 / 185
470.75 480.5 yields 0.11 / 164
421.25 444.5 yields 0.07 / 178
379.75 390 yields -0.05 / 209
